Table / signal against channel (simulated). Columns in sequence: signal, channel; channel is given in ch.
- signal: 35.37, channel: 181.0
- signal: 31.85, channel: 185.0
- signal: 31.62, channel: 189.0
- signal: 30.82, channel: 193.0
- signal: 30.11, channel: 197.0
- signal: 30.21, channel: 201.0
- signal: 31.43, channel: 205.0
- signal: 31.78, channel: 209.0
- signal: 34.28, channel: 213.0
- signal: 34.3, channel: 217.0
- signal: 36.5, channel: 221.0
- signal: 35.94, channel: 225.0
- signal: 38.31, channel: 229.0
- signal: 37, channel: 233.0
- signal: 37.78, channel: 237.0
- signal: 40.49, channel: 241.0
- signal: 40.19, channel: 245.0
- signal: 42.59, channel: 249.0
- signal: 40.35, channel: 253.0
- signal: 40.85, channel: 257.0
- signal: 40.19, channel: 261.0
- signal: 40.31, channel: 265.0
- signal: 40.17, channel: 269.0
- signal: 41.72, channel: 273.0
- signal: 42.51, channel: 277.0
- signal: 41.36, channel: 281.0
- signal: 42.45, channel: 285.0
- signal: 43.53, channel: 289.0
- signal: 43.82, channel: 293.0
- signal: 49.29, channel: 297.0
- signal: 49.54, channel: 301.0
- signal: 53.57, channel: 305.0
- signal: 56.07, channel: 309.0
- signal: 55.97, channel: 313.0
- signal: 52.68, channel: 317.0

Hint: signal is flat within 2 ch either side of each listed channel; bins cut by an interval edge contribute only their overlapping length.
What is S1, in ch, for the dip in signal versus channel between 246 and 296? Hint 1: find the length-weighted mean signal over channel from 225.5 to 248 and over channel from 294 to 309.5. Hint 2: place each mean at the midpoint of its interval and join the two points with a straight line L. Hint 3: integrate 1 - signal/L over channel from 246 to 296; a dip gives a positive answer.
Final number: 3.8 ch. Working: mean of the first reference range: 38.7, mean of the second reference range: 51.2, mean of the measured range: 41.8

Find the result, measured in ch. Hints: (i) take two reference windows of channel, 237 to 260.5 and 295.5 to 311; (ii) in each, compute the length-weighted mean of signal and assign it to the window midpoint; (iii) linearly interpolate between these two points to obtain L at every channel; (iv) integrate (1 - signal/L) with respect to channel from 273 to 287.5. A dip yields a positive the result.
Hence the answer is 1.6 ch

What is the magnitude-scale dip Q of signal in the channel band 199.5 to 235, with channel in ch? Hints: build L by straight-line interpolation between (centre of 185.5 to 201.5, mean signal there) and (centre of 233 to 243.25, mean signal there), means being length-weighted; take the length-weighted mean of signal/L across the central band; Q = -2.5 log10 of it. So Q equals 0.02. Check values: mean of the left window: 30.8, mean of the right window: 38.7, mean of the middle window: 34.5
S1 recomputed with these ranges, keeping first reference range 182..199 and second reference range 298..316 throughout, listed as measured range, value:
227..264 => 1.8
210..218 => 0.4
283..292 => 1.2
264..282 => 2.2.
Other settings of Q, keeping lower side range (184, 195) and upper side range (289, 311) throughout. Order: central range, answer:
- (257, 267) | 0.08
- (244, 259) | 0.02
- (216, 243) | 0.02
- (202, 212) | 0.09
